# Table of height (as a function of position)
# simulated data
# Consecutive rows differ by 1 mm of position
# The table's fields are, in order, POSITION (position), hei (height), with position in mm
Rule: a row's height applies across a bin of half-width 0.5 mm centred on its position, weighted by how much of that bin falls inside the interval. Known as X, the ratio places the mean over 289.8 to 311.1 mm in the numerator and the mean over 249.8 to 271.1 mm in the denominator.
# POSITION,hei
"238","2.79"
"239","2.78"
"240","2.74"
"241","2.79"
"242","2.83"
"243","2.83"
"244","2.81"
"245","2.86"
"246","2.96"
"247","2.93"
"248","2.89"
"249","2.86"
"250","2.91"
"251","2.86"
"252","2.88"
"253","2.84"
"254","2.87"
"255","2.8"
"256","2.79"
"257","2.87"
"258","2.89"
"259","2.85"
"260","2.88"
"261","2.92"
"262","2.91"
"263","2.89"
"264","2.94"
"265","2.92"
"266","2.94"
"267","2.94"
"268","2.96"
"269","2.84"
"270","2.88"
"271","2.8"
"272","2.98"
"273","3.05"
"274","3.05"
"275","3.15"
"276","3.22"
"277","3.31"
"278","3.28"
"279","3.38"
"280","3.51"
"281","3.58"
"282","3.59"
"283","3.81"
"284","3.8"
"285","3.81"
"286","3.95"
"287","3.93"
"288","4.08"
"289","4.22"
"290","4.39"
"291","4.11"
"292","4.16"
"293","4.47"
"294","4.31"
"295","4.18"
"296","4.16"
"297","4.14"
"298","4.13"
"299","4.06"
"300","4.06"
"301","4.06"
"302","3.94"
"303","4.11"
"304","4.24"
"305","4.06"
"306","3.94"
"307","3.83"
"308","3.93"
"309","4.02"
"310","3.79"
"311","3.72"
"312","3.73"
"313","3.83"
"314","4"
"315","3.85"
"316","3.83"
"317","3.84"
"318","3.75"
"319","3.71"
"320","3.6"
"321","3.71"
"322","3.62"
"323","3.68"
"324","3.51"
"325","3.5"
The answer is 1.4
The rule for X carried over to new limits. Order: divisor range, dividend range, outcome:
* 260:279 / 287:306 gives 1.38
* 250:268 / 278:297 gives 1.37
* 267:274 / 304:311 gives 1.34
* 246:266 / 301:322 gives 1.34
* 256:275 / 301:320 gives 1.33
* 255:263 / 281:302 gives 1.41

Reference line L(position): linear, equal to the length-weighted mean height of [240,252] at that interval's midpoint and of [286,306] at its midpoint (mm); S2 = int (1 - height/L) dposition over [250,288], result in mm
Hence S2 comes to 3.44 mm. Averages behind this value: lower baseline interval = 2.86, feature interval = 3.14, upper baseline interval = 4.14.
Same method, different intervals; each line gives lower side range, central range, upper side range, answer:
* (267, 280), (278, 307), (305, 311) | -3.77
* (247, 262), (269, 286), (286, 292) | 1.78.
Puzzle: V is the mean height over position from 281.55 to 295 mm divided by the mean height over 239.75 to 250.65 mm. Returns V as 1.42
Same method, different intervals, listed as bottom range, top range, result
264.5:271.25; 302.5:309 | 1.39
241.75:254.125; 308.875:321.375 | 1.32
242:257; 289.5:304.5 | 1.46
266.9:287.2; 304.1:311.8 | 1.18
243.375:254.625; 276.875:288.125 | 1.27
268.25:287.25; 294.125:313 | 1.20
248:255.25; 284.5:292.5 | 1.42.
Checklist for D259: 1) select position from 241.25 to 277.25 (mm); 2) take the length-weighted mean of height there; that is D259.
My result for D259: 2.92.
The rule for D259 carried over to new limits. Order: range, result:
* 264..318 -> 3.71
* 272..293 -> 3.67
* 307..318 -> 3.85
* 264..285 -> 3.21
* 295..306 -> 4.09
